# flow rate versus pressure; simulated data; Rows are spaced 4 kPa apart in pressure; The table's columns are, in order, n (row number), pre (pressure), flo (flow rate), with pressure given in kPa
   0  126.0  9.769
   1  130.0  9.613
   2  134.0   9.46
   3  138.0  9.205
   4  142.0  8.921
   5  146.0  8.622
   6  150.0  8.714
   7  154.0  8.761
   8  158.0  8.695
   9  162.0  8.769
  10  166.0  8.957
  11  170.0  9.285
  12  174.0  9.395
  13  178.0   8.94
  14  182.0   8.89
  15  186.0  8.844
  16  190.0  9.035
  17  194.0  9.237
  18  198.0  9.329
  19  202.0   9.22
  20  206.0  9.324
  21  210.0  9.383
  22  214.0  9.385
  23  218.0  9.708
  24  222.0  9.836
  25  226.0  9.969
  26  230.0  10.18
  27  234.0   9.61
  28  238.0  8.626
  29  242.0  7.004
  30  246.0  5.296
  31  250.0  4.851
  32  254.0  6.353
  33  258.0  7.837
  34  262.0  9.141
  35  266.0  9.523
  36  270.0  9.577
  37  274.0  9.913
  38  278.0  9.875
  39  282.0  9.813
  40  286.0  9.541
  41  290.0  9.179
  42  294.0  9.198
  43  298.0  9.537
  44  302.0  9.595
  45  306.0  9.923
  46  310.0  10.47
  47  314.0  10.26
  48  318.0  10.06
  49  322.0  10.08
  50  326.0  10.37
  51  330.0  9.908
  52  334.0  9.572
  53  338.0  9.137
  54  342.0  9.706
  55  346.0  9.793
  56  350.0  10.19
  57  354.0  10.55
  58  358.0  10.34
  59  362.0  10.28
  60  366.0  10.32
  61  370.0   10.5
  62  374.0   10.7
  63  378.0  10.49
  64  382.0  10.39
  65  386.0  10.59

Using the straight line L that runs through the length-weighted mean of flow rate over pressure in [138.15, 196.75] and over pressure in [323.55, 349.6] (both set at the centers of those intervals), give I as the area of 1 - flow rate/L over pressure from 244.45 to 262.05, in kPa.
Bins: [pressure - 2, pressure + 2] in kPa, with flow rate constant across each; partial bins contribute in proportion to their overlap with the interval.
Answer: 5.5 kPa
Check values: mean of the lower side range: 8.95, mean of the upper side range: 9.78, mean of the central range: 6.46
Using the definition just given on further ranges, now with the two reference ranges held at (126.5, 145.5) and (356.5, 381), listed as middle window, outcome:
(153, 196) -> 2.21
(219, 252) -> 5.23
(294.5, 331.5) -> 0.63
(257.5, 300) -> 2.39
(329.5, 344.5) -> 1.06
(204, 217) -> 0.35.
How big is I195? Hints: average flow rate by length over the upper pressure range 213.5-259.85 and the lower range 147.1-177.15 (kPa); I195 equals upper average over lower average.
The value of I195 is 0.9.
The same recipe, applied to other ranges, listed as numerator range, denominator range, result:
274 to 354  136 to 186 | 1.10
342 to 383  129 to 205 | 1.14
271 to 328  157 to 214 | 1.08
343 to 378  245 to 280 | 1.27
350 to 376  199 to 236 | 1.08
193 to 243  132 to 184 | 1.04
